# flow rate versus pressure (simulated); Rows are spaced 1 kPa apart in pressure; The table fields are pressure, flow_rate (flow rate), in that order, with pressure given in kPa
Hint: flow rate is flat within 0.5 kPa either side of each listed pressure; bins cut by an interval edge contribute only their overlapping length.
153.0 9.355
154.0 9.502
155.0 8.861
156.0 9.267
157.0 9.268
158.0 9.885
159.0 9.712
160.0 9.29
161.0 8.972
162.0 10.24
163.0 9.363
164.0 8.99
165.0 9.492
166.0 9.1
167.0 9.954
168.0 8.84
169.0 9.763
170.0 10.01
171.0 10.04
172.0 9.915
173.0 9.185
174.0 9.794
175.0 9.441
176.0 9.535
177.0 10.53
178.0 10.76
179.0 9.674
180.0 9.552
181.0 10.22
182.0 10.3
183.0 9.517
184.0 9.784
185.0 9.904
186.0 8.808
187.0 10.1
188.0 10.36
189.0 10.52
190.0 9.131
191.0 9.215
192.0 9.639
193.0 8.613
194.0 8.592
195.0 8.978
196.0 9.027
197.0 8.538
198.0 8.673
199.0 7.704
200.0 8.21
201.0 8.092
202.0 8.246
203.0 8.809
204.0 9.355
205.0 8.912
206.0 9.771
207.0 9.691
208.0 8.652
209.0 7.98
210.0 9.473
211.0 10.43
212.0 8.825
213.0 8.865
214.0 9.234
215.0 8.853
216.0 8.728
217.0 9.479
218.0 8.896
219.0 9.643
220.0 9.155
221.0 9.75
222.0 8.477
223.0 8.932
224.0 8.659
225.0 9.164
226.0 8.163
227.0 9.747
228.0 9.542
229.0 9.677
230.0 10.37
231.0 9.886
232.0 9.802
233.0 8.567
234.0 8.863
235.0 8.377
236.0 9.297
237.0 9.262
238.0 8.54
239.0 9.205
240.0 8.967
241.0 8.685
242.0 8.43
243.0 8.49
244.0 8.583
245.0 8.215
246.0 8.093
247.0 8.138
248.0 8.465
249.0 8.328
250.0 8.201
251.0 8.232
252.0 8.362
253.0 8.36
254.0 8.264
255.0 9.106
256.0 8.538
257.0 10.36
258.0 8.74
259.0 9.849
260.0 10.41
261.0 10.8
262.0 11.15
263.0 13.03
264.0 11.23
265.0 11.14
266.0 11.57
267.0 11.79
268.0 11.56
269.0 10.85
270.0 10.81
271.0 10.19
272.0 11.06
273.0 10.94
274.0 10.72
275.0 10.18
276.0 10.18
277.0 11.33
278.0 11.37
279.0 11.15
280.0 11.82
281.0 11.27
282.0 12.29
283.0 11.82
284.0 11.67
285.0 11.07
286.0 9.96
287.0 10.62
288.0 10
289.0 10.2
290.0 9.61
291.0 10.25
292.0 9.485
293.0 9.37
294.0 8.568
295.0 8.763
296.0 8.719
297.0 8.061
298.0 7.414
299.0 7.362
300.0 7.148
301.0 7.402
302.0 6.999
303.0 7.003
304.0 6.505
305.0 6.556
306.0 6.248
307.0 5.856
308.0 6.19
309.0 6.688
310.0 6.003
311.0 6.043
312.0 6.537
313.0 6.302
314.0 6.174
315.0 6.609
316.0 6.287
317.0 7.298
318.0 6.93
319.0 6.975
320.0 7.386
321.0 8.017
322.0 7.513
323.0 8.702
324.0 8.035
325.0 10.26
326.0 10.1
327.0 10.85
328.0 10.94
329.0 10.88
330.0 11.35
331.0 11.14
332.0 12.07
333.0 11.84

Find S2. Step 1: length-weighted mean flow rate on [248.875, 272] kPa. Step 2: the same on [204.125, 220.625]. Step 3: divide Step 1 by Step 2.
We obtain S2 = 1.1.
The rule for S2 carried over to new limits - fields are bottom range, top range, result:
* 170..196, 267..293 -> 1.12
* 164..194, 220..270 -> 0.97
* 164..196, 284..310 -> 0.86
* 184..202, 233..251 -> 0.95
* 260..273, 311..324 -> 0.63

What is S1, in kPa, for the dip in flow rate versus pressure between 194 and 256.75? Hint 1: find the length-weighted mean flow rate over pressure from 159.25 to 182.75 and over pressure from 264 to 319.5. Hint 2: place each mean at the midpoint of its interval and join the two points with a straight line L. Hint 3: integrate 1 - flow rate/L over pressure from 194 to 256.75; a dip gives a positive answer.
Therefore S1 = 3.4 kPa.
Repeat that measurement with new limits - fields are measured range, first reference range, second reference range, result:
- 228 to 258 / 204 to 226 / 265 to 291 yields 3.3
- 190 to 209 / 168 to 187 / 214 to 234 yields 1.4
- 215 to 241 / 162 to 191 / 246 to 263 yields 0.6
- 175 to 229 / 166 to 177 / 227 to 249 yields 0.5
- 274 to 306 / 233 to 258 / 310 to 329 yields -5.0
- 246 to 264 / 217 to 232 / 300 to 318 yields -2.3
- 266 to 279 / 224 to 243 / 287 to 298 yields -2.4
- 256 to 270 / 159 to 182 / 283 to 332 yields -3.3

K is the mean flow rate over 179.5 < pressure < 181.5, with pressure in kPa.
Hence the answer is 9.89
